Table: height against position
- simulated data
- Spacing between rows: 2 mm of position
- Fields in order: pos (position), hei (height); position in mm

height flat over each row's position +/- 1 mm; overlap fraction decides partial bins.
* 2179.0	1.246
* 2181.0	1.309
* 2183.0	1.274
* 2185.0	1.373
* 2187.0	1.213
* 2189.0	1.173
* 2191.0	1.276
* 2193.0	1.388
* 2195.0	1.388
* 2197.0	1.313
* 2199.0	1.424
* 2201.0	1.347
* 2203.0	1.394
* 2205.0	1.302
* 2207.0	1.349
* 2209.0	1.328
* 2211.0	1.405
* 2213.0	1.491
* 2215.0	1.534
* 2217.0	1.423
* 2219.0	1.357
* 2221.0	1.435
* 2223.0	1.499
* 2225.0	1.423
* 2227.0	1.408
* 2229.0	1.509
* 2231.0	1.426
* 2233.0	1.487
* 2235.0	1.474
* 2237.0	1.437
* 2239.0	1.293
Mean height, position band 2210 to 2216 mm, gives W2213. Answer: 1.48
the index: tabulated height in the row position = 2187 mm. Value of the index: 1.213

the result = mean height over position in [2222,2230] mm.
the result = 1.46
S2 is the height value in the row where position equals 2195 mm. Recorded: 1.388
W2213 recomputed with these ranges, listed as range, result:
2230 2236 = 1.46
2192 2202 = 1.37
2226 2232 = 1.45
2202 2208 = 1.35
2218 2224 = 1.43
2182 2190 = 1.26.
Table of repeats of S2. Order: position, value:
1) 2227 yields 1.408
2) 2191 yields 1.276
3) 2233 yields 1.487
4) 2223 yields 1.499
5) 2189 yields 1.173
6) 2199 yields 1.424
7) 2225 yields 1.423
